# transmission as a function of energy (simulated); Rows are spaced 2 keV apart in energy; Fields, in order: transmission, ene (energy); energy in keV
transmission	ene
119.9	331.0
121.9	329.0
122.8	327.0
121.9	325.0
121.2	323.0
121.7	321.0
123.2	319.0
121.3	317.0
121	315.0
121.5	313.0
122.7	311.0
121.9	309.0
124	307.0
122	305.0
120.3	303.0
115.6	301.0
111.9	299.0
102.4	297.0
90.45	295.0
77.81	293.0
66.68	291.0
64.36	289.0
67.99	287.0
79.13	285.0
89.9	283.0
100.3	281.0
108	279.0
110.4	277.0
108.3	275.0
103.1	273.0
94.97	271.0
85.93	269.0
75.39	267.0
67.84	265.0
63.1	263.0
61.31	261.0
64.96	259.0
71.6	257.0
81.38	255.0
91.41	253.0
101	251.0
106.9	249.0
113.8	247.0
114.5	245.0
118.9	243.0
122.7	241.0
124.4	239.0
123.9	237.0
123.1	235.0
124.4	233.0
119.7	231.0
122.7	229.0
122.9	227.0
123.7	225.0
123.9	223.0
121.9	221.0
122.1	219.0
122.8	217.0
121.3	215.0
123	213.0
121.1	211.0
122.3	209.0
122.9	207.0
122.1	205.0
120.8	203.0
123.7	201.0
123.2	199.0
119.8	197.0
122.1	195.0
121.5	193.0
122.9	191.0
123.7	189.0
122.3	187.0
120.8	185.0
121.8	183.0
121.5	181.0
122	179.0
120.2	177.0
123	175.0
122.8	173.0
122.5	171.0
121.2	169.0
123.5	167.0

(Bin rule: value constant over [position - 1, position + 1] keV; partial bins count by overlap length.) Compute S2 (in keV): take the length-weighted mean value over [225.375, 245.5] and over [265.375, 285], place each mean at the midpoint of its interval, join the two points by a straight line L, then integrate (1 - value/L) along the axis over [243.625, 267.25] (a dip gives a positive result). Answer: 5.2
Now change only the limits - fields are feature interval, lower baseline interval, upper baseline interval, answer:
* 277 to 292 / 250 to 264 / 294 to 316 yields 2.1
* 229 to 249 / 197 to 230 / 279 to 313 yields -0.8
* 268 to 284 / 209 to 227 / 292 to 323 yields 2.4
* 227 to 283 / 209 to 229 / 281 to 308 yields 4.8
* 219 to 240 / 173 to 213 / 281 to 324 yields -1.2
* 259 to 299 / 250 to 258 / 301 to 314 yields 6.8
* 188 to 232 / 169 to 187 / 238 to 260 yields -3.9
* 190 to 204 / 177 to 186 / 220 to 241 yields 0.0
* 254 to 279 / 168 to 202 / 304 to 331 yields 7.9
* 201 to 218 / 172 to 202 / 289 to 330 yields -0.3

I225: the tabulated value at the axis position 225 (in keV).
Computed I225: 123.7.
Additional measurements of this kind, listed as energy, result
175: 123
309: 121.9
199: 123.2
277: 110.4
